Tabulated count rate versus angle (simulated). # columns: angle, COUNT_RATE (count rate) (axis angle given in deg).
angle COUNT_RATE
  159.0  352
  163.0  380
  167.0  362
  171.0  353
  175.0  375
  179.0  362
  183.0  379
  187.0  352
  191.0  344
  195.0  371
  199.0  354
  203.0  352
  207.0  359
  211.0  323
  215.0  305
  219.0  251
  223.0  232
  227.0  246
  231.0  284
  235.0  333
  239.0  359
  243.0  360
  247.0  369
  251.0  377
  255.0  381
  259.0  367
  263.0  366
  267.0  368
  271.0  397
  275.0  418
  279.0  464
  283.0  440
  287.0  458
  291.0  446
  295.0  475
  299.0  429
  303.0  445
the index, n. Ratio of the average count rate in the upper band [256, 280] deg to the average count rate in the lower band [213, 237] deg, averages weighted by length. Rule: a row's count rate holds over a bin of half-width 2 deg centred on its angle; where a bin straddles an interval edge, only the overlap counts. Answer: 1.4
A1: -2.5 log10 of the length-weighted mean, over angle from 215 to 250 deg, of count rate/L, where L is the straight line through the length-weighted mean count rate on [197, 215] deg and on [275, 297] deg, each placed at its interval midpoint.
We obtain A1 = 0.24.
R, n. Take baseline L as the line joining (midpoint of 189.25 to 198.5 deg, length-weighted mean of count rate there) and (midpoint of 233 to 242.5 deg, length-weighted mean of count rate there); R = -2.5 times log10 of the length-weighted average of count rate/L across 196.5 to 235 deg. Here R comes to 0.16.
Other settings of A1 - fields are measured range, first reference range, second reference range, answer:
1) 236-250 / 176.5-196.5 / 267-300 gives 0.125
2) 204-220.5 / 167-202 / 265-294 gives 0.209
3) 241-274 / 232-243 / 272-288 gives 0.040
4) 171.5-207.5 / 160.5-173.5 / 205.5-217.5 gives -0.050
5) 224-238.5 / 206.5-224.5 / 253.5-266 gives 0.102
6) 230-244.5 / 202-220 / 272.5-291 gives 0.092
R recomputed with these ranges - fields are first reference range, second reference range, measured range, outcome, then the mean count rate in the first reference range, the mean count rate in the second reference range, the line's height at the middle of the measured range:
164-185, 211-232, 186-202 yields -0.095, 367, 268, 326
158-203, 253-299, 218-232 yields 0.471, 362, 417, 388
